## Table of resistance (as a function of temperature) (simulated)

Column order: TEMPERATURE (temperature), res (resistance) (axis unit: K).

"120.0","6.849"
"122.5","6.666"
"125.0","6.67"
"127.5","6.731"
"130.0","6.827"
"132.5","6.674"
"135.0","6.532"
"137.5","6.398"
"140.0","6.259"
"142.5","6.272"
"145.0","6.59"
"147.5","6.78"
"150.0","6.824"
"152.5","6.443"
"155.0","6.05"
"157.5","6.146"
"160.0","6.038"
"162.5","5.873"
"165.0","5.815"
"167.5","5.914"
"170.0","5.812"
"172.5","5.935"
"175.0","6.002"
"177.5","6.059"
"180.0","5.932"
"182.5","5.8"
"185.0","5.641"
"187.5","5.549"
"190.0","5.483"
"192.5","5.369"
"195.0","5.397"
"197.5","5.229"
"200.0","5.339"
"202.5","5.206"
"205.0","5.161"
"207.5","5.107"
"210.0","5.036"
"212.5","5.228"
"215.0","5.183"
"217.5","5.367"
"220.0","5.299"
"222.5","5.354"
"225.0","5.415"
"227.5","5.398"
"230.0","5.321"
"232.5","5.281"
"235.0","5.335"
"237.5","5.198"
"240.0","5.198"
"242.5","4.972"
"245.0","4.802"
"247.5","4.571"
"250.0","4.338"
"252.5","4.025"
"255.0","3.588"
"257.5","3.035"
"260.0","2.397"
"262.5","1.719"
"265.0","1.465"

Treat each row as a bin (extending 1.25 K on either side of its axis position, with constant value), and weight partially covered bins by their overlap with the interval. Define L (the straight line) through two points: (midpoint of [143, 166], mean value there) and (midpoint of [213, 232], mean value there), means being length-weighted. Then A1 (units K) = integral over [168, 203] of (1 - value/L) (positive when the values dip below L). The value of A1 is 1.28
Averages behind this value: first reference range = 6.29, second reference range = 5.33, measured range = 5.64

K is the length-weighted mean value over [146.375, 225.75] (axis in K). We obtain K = 5.68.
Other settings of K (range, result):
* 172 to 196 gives 5.71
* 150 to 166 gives 6.12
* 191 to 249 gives 5.2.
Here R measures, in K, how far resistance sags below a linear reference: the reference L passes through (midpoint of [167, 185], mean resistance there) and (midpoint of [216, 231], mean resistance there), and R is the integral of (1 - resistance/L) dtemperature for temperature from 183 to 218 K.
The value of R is 1.9 K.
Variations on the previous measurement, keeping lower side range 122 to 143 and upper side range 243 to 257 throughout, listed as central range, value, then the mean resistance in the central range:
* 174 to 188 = -0.6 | 5.84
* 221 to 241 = -3.0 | 5.31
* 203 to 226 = -1.4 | 5.24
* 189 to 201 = -0.1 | 5.36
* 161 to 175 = -0.1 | 5.88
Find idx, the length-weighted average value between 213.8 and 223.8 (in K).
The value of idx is 5.3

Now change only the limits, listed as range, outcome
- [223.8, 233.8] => 5.35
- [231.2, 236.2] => 5.31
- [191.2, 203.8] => 5.31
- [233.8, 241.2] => 5.24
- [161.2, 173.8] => 5.87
